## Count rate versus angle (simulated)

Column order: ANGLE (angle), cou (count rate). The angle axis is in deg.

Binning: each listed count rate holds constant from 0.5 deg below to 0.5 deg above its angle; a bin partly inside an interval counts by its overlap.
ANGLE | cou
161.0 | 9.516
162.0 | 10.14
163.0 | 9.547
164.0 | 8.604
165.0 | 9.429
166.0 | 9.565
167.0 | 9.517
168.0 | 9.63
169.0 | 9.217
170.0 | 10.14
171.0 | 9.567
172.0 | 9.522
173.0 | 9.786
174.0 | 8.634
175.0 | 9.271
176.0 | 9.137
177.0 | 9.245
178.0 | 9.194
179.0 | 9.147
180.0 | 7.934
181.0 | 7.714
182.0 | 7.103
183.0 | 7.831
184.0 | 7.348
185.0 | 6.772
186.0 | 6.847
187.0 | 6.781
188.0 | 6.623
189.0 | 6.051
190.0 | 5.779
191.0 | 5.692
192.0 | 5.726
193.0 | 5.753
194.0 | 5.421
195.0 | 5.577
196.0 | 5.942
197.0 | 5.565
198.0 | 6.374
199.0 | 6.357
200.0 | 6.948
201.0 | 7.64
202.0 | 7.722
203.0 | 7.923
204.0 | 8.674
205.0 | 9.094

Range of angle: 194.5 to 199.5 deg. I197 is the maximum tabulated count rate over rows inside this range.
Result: 6.374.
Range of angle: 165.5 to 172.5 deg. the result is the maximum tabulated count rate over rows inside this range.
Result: 10.14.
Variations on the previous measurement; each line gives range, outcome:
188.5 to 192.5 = 6.051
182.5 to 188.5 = 7.831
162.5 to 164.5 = 9.547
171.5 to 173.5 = 9.786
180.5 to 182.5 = 7.714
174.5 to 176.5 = 9.271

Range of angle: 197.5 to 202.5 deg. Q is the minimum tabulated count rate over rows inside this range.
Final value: 6.357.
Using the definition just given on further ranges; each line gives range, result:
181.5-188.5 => 6.623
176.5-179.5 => 9.147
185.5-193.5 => 5.692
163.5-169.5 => 8.604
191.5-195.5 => 5.421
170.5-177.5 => 8.634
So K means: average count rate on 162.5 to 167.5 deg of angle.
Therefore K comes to 9.33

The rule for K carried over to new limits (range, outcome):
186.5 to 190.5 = 6.31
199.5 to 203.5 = 7.56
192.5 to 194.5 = 5.59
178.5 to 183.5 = 7.95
